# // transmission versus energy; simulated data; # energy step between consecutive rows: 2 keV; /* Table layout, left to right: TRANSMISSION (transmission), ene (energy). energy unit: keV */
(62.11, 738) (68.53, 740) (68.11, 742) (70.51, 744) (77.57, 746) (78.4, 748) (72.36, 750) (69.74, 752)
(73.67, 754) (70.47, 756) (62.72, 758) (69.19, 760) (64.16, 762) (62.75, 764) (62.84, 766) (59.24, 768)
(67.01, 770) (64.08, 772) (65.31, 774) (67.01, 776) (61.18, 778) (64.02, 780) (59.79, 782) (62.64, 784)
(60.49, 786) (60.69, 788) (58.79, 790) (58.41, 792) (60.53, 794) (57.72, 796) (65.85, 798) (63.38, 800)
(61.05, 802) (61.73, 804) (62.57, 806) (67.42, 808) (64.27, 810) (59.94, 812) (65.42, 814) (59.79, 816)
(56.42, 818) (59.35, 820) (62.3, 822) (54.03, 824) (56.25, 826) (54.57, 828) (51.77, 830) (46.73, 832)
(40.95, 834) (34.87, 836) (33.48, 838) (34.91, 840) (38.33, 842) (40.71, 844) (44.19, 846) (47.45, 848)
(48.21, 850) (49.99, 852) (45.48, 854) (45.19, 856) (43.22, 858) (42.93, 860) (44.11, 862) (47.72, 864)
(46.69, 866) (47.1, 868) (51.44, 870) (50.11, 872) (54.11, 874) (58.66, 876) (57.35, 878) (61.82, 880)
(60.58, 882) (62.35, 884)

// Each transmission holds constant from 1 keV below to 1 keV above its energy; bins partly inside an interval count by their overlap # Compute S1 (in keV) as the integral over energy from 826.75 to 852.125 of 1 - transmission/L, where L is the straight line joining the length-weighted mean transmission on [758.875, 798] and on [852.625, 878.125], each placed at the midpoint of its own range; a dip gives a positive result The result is 4.4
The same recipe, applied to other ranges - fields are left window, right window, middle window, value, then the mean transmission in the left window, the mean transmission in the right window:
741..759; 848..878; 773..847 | 4.28 keV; 71.5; 48.5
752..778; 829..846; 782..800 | -1.33 keV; 65.7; 40.5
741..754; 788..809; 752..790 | 1.93 keV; 72.8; 61.7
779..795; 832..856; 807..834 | -4.25 keV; 60.7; 42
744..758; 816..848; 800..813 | -1.72 keV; 72.7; 47.7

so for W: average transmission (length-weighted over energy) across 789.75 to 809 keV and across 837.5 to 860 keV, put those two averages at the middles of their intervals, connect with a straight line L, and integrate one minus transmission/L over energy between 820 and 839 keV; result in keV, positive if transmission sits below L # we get 0.7 keV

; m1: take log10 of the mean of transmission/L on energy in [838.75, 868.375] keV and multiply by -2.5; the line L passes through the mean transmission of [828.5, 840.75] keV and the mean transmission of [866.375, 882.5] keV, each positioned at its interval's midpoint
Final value 0.08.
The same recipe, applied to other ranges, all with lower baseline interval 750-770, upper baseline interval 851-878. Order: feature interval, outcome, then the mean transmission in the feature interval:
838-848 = 0.296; 39.7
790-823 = -0.056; 61.5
